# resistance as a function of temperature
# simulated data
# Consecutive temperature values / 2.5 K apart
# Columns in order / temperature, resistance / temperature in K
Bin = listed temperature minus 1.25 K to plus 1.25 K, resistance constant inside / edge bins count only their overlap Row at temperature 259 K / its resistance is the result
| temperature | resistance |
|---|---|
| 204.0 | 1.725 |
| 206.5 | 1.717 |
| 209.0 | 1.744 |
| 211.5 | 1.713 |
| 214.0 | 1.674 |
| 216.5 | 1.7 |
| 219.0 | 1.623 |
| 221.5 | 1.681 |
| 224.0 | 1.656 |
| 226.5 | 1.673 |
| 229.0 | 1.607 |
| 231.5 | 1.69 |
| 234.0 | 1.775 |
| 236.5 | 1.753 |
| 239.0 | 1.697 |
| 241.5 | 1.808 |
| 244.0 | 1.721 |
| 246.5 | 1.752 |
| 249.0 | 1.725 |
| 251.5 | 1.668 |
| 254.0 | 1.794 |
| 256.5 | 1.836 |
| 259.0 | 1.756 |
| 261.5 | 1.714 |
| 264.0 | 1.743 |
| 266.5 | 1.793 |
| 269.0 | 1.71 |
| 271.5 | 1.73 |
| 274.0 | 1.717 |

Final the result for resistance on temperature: 1.756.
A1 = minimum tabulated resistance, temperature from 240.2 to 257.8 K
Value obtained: 1.668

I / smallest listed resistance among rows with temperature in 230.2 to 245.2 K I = 1.69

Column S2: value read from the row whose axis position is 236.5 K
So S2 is 1.753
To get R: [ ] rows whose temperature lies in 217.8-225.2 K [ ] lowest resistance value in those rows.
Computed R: 1.623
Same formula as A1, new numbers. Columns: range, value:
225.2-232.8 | 1.607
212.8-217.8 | 1.674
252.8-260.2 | 1.756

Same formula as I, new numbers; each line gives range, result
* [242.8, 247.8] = 1.721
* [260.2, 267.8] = 1.714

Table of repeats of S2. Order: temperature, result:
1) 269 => 1.71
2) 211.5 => 1.713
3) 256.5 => 1.836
